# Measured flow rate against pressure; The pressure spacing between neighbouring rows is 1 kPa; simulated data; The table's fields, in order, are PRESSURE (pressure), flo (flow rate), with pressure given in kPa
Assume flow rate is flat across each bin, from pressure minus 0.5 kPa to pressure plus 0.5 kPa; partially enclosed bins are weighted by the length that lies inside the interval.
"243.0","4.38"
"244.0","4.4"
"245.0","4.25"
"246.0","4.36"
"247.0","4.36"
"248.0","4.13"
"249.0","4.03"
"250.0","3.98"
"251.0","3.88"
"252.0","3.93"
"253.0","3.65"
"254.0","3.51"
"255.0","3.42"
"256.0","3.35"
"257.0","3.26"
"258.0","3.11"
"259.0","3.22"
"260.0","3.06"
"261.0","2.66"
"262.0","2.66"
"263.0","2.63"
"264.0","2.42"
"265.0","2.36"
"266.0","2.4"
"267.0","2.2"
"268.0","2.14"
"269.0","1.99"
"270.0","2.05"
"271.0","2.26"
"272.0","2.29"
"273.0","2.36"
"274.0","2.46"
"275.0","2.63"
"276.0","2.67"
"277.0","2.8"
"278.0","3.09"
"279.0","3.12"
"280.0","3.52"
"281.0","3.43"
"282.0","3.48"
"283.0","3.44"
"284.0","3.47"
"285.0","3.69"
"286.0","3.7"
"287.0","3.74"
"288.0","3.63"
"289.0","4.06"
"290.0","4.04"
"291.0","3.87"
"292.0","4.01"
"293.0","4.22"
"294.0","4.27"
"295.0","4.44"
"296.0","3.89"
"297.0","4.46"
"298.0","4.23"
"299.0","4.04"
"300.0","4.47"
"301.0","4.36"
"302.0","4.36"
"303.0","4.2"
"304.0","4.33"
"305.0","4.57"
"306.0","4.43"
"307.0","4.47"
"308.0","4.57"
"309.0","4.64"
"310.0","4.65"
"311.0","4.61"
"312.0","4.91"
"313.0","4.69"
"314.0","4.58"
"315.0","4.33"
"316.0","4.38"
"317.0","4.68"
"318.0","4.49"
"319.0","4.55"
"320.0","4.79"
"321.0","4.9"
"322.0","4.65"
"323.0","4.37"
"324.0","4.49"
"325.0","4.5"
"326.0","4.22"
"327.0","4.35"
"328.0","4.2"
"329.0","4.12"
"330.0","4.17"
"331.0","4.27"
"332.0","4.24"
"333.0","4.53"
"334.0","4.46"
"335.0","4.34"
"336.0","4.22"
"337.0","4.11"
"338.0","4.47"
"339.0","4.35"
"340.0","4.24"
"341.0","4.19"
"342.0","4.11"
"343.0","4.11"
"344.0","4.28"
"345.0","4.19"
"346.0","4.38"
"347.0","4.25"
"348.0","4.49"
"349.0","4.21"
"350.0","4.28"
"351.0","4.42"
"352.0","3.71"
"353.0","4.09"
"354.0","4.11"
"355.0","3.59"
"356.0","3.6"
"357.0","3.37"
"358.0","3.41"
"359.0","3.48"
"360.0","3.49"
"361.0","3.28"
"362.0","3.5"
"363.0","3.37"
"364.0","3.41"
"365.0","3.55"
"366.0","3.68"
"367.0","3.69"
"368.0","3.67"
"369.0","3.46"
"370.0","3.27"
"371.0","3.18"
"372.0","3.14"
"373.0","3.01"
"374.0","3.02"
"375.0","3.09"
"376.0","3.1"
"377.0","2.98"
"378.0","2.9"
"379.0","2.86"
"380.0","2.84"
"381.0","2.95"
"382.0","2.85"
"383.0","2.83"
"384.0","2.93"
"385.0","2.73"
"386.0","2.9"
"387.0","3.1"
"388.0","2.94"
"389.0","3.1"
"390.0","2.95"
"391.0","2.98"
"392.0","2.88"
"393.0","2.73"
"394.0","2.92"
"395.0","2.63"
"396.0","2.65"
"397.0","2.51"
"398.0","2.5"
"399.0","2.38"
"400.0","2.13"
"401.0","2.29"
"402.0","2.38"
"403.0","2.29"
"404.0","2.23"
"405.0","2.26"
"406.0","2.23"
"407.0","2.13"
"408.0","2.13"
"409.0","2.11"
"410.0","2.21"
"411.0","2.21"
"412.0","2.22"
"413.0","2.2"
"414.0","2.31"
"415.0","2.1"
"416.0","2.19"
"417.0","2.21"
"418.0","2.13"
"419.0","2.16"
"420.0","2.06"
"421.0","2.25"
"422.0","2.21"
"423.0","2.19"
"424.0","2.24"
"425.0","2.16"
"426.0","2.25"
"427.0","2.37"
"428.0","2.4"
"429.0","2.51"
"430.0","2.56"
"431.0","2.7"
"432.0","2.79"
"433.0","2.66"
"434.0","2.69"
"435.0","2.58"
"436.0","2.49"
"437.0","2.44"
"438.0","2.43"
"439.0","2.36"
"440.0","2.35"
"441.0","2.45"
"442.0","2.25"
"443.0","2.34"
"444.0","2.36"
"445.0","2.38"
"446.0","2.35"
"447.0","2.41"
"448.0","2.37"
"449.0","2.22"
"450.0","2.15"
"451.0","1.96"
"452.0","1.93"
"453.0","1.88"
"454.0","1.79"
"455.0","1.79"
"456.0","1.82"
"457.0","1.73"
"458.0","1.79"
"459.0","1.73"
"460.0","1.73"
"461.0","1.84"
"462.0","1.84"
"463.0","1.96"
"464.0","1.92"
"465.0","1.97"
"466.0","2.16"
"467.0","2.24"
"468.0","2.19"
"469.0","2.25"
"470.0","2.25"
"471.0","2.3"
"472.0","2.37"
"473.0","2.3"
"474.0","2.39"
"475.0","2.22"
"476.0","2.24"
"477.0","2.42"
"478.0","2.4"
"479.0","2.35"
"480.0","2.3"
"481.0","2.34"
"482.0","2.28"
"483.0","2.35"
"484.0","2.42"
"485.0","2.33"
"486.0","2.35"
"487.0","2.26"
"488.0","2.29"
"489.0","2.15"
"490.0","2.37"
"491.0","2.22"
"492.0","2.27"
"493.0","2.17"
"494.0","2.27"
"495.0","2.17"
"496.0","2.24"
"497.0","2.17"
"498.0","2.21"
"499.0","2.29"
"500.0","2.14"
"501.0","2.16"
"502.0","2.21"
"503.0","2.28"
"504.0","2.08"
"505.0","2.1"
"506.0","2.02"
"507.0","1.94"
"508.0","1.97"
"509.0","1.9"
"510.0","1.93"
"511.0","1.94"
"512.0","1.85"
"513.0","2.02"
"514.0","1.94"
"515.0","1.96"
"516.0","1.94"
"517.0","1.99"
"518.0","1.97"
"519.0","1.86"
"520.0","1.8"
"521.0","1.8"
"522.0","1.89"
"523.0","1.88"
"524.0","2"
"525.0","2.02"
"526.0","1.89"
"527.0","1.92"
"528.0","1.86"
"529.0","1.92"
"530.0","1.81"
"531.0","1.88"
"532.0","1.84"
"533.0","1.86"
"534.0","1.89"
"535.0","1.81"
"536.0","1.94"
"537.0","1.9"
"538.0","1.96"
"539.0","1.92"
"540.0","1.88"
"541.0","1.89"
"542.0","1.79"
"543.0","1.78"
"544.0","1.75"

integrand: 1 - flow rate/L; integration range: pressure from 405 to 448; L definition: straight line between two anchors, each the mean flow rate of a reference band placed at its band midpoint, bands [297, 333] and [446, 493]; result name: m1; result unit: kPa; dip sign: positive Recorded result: 6.9 kPa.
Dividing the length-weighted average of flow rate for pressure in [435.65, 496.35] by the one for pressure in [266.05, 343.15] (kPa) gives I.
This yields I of 0.6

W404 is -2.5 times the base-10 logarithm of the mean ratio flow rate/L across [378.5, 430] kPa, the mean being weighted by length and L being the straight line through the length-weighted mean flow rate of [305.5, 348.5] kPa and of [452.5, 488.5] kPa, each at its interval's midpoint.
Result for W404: 0.28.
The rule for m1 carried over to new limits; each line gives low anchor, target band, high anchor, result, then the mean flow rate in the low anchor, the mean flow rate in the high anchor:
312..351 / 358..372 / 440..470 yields 1.1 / 4.38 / 2.07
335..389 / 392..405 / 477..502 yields 3.0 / 3.58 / 2.27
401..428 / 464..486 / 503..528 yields -2.4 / 2.21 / 1.95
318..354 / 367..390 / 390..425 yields 0.7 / 4.32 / 2.34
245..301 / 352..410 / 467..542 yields -4.0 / 3.37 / 2.09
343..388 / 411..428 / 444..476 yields 2.9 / 3.47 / 2.08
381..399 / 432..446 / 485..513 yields 0.4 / 2.82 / 2.15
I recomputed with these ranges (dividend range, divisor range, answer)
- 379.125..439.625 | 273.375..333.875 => 0.60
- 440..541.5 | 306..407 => 0.57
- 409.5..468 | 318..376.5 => 0.56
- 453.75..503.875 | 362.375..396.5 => 0.71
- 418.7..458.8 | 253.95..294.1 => 0.74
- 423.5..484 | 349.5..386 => 0.67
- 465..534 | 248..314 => 0.59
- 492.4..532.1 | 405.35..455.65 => 0.88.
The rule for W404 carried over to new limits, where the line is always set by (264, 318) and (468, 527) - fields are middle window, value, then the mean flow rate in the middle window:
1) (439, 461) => 0.198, 2.09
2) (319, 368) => -0.232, 4.09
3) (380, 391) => 0.020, 2.93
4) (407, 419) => 0.262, 2.18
